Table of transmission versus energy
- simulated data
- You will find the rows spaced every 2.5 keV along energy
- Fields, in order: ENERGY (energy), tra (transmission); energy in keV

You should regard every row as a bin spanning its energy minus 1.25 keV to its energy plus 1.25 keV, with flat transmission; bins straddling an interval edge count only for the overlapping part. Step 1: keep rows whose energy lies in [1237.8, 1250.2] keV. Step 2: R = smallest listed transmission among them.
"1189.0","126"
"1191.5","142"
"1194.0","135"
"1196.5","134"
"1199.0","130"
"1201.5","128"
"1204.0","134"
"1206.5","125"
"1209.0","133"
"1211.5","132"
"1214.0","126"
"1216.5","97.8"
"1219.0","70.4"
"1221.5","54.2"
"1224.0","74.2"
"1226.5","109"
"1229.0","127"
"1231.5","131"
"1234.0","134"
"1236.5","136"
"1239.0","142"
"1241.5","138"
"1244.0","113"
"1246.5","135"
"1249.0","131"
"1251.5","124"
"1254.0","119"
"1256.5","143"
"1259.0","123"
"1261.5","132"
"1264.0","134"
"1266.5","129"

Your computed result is 113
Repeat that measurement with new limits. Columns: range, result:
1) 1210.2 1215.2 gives 126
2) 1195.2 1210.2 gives 125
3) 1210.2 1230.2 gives 54.2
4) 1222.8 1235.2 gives 74.2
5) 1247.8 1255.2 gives 119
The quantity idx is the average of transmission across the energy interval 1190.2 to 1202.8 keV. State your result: 134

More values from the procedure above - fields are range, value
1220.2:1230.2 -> 90.8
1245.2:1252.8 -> 130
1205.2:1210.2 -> 129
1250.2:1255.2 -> 122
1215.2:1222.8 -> 74.5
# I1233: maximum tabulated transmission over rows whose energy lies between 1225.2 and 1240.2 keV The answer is 142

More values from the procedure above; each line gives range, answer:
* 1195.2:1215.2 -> 134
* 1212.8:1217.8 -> 126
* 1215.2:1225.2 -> 97.8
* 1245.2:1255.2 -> 135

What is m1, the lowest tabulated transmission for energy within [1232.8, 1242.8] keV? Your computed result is 134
